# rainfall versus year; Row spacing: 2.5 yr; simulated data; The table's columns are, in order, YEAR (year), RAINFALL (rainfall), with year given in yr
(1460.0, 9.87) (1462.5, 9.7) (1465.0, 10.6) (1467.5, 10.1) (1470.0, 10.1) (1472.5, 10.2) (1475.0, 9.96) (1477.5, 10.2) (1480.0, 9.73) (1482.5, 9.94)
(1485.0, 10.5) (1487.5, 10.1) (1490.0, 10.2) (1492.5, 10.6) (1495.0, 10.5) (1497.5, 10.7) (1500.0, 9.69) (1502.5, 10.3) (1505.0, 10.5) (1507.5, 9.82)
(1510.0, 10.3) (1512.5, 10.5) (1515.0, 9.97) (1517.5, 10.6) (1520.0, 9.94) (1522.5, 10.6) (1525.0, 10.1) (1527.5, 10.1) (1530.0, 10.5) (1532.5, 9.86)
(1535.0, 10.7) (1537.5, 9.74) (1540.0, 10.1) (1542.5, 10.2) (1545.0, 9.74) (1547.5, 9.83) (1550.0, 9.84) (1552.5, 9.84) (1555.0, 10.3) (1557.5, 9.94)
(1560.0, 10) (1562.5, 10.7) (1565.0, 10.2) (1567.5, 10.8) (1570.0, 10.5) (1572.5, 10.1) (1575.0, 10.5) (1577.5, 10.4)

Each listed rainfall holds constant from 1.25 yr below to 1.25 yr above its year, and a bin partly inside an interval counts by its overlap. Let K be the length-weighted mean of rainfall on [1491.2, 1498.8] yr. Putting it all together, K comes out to 10.6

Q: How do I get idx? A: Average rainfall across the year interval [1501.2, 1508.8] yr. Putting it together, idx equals 10.2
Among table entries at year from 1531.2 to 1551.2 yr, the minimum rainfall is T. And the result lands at 9.74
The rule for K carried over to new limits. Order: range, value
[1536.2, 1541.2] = 9.93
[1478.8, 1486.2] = 10.1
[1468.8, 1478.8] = 10.1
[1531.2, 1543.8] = 10.1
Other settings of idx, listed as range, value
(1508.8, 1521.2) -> 10.3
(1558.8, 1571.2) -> 10.4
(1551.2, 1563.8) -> 10.2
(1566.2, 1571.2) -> 10.6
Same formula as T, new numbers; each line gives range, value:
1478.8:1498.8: 9.73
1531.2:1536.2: 9.86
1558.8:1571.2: 10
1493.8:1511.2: 9.69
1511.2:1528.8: 9.94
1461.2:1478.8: 9.7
